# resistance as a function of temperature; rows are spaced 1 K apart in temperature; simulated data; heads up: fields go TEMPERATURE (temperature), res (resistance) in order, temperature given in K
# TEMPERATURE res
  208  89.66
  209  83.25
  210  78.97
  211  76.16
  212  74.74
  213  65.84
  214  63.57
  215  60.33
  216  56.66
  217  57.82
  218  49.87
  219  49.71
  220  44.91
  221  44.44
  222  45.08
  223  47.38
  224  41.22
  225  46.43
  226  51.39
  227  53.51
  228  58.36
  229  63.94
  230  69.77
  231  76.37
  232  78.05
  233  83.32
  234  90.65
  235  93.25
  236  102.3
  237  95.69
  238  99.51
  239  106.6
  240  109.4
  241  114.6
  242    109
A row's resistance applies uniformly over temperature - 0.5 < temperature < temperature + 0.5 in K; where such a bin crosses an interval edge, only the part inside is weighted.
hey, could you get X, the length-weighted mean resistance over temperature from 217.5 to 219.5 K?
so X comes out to 49.8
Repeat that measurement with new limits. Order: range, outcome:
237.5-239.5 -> 103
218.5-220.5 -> 47.3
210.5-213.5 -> 72.2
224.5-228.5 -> 52.4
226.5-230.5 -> 61.4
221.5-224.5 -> 44.6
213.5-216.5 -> 60.2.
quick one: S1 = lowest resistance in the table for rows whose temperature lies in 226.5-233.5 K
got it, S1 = 53.51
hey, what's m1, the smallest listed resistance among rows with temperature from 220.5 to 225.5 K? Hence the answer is 41.22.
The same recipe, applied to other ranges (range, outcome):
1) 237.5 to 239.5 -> 99.51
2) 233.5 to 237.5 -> 90.65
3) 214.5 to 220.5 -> 44.91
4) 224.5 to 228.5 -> 46.43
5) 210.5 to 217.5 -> 56.66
